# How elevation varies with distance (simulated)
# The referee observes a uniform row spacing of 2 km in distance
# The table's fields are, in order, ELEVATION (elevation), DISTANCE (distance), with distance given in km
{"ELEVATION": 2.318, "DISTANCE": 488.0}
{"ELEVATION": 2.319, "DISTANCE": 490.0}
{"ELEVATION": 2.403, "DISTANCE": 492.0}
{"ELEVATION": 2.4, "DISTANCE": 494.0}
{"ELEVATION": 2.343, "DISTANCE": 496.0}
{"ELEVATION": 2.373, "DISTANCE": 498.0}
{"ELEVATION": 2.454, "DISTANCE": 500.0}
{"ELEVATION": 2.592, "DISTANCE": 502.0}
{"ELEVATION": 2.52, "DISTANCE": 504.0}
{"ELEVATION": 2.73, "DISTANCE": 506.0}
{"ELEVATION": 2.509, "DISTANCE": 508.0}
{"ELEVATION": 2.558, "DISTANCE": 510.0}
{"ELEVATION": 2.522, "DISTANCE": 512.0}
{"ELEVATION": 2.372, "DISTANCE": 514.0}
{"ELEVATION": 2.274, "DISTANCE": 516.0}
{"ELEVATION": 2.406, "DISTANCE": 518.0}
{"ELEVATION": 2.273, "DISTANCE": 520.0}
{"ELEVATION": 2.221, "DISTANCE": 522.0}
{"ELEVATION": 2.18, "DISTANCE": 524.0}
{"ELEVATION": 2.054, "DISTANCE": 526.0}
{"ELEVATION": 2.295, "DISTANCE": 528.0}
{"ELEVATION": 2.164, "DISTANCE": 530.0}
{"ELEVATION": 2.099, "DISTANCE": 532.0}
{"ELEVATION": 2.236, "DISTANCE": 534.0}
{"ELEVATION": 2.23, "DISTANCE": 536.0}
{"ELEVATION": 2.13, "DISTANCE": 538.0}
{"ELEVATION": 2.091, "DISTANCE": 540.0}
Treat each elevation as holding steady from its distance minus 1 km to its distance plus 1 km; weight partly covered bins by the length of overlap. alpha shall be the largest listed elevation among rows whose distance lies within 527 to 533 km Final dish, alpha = 2.295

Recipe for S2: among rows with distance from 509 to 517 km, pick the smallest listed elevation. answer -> 2.274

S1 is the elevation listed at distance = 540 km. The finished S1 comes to 2.091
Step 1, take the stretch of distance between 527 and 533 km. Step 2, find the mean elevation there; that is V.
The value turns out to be 2.19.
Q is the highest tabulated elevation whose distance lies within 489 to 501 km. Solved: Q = 2.454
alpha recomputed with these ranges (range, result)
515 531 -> 2.406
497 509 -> 2.73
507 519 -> 2.558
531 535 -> 2.236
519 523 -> 2.273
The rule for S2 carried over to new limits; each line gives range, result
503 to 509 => 2.509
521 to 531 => 2.054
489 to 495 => 2.319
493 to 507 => 2.343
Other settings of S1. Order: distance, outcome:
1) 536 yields 2.23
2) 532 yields 2.099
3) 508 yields 2.509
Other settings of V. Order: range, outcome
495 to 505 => 2.46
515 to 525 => 2.27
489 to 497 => 2.37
